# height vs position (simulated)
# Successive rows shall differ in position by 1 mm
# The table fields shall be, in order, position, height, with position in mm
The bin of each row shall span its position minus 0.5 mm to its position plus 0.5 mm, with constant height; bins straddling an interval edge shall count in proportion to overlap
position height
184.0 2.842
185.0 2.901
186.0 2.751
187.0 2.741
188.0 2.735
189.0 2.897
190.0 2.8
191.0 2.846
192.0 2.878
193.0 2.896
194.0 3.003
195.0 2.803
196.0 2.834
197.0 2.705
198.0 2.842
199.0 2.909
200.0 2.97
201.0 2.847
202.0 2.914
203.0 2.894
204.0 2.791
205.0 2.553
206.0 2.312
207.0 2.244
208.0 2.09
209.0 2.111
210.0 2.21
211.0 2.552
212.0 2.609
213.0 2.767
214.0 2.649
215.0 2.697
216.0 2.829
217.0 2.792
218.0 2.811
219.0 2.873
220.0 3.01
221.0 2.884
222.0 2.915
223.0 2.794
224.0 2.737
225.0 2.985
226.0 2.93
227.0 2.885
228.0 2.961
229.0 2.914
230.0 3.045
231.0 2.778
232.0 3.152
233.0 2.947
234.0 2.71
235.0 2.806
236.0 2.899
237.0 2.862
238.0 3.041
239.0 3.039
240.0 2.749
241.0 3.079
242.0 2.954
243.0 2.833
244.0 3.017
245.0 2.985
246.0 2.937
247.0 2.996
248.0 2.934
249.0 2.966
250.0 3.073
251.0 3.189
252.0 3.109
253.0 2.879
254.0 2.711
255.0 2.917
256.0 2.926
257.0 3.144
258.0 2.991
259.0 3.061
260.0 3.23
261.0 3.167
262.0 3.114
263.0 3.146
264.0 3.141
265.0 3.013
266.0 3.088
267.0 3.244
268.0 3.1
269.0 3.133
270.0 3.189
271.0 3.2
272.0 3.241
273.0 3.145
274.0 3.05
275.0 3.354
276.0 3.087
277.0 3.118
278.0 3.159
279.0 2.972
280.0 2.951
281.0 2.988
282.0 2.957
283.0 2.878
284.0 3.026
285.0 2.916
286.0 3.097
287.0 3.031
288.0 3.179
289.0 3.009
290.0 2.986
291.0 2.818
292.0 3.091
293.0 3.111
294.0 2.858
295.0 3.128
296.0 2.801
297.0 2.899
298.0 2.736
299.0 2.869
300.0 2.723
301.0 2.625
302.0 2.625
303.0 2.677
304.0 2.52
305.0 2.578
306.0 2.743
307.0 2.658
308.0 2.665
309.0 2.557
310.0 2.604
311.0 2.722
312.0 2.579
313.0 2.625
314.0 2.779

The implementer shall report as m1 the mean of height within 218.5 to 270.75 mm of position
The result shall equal 2.99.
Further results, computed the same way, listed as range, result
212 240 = 2.87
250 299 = 3.05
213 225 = 2.82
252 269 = 3.06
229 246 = 2.93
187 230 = 2.76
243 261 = 3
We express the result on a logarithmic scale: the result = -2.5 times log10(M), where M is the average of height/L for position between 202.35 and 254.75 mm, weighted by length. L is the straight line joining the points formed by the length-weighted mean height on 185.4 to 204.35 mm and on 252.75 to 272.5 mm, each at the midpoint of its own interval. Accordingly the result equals 0.06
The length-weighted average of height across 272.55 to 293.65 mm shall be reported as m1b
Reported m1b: 3.04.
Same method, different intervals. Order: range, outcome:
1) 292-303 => 2.84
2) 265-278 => 3.16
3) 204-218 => 2.52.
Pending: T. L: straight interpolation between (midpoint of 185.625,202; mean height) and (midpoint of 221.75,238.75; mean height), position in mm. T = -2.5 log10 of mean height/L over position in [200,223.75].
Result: 0.08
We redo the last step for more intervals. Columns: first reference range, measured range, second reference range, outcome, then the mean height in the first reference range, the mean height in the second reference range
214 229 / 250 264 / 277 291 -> -0.04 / 2.86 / 3.01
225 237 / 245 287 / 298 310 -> -0.10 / 2.91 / 2.66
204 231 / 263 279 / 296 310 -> -0.17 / 2.7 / 2.68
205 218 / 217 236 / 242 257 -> -0.08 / 2.5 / 2.97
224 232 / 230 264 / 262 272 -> 0.02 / 2.93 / 3.14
